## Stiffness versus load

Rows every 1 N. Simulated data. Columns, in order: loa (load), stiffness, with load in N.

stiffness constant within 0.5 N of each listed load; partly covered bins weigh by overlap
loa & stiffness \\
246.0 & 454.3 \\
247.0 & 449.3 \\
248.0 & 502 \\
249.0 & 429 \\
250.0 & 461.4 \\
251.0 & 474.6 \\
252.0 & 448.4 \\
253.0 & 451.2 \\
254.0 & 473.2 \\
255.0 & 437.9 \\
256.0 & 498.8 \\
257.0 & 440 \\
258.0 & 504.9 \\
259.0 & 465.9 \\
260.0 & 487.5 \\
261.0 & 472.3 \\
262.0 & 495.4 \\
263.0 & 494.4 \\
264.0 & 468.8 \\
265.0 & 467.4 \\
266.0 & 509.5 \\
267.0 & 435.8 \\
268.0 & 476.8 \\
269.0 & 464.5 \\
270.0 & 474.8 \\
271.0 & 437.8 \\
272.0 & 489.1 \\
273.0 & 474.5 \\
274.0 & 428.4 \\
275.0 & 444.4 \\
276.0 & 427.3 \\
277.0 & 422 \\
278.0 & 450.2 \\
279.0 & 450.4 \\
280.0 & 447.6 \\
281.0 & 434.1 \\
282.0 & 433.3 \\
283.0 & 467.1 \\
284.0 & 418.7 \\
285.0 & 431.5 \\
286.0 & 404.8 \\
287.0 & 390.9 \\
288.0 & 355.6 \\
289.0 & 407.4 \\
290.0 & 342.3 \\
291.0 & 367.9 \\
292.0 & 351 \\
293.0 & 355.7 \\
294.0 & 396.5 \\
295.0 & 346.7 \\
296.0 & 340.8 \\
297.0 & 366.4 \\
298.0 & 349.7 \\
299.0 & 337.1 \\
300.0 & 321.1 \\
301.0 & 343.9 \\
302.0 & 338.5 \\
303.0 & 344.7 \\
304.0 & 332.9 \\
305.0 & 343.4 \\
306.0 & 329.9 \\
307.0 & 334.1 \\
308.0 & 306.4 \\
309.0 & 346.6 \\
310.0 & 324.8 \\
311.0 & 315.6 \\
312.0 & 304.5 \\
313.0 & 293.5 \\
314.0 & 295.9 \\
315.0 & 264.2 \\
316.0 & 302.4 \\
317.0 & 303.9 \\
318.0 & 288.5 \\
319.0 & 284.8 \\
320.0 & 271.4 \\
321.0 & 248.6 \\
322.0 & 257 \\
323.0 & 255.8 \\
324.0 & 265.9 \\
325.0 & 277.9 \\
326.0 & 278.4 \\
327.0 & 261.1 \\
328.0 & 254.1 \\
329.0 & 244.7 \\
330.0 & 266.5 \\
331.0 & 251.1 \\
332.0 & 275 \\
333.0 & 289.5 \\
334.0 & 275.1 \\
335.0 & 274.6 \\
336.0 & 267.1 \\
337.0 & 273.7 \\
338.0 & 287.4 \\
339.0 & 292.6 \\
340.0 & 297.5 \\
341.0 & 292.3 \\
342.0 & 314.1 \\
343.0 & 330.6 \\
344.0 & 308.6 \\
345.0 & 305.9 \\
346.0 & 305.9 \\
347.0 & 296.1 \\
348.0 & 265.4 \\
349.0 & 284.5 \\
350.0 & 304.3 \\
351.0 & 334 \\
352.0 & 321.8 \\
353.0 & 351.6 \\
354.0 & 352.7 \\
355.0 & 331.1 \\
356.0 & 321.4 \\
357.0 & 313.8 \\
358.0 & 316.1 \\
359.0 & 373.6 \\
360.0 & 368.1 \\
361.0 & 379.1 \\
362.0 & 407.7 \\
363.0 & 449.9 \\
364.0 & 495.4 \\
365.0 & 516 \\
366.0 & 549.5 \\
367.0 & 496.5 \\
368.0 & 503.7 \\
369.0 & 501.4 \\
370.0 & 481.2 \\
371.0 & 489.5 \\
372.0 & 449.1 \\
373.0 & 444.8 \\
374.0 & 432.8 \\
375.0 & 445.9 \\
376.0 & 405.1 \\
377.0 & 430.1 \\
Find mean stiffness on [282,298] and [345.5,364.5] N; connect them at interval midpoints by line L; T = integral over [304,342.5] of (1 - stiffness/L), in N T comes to 8.1 N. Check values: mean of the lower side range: 383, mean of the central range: 288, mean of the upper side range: 346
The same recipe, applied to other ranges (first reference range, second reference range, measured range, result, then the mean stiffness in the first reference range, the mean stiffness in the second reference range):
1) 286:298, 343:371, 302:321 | 3.1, 367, 380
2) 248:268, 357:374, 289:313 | 6.2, 470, 447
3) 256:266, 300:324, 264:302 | -0.6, 480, 305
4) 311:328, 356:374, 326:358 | 5.6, 279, 440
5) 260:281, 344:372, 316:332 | 5.6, 462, 386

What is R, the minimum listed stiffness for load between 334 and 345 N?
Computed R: 267.1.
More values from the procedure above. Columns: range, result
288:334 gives 244.7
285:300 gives 321.1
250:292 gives 342.3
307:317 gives 264.2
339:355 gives 265.4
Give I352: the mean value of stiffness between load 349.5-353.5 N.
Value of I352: 328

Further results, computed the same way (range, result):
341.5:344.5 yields 318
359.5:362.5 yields 385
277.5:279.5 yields 450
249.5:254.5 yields 462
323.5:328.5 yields 267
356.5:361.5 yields 350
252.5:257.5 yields 460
